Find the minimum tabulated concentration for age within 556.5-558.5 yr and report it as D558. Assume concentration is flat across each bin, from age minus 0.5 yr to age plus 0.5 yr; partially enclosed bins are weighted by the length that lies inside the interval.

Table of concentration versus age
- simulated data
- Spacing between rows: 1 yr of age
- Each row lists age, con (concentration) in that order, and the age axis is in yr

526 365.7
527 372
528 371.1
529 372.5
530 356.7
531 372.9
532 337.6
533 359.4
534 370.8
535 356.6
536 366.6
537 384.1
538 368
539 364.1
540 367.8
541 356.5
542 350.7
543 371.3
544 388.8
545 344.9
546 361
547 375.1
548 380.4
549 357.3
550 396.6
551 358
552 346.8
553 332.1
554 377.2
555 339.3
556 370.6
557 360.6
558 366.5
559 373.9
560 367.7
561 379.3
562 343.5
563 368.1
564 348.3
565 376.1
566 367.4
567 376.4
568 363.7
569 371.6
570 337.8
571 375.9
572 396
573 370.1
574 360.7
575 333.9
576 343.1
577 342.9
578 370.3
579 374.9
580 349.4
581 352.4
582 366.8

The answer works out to 360.6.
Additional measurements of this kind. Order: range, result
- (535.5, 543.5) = 350.7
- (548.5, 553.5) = 332.1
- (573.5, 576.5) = 333.9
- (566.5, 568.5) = 363.7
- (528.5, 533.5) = 337.6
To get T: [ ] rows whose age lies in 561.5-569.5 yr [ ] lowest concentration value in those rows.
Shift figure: 343.5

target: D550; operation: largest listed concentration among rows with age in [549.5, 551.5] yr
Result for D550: 396.6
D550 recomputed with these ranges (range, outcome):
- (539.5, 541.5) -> 367.8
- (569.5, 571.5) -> 375.9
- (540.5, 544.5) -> 388.8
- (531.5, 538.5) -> 384.1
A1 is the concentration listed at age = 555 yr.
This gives 339.3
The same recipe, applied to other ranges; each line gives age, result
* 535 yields 356.6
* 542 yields 350.7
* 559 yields 373.9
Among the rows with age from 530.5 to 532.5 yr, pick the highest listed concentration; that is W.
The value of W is 372.9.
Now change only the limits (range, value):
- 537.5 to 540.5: 368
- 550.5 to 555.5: 377.2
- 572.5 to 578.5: 370.3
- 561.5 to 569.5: 376.4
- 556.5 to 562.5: 379.3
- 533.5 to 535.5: 370.8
